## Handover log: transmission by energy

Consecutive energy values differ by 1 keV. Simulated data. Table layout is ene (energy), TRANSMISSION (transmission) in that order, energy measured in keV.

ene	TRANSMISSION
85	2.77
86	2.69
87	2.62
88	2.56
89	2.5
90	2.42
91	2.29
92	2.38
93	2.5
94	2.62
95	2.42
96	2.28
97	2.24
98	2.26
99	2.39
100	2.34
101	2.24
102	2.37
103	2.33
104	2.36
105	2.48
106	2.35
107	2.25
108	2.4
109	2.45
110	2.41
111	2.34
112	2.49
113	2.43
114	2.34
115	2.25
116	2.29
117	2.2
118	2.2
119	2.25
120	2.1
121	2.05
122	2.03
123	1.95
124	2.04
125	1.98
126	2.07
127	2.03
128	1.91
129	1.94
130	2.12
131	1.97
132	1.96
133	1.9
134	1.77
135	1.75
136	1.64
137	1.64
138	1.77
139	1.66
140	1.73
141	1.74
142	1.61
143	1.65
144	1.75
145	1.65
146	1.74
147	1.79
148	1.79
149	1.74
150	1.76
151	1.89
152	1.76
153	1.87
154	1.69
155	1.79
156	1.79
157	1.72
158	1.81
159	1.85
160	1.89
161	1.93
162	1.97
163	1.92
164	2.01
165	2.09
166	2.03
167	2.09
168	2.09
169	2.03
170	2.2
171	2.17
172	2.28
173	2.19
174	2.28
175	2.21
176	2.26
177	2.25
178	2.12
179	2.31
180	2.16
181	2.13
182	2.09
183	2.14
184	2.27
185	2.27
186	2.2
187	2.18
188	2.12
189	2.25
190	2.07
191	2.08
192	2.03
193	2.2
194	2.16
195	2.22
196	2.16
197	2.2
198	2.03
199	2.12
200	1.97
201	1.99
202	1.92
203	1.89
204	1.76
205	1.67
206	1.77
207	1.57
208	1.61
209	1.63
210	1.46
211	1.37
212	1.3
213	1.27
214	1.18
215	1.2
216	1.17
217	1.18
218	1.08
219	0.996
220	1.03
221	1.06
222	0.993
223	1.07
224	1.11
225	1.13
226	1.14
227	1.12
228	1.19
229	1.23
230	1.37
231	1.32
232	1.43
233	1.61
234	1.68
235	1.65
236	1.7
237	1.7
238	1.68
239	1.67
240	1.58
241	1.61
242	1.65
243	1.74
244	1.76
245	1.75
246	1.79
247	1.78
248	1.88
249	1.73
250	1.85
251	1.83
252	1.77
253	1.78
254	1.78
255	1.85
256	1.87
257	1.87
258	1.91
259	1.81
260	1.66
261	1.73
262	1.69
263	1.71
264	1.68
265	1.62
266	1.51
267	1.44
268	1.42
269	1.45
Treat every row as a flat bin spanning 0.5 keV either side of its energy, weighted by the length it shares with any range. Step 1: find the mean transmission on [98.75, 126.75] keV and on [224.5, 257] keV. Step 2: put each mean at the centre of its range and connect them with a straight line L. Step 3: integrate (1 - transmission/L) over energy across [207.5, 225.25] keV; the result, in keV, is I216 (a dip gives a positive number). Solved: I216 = 5.4 keV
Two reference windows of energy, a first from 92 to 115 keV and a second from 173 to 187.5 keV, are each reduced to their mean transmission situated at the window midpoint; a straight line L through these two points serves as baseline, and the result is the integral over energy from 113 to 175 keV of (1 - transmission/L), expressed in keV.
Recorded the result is 9.3 keV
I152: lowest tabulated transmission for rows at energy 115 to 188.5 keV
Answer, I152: 1.61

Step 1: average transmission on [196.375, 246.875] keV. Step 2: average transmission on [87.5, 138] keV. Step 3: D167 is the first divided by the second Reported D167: 0.7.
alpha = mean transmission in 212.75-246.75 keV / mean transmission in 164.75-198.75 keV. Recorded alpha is 0.64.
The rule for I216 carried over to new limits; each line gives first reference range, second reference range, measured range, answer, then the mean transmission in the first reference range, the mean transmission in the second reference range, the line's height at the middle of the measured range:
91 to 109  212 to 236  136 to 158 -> 2.2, 2.37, 1.24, 1.94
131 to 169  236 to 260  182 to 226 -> 2.3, 1.82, 1.76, 1.79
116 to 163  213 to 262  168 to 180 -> -3.1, 1.87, 1.51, 1.75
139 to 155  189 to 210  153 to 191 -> -4.8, 1.74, 1.95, 1.84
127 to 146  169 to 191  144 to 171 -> 1.4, 1.79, 2.19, 1.98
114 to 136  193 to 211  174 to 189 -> -2.1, 2.03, 1.88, 1.92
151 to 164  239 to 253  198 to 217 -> 2.0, 1.84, 1.75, 1.79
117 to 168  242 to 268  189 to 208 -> -1.8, 1.88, 1.74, 1.81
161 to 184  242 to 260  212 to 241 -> 9.0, 2.14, 1.8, 1.9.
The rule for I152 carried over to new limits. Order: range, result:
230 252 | 1.32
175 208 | 1.57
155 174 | 1.72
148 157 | 1.69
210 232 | 0.993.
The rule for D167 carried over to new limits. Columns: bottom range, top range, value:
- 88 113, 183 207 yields 0.86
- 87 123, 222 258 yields 0.68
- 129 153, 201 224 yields 0.78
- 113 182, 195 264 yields 0.81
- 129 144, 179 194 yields 1.21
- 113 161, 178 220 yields 0.97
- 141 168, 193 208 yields 1.07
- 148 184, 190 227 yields 0.78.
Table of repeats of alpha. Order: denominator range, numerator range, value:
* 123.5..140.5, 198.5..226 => 0.76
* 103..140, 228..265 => 0.80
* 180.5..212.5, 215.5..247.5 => 0.72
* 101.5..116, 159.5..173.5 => 0.87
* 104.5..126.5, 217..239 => 0.58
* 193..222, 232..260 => 1.09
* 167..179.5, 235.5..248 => 0.78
